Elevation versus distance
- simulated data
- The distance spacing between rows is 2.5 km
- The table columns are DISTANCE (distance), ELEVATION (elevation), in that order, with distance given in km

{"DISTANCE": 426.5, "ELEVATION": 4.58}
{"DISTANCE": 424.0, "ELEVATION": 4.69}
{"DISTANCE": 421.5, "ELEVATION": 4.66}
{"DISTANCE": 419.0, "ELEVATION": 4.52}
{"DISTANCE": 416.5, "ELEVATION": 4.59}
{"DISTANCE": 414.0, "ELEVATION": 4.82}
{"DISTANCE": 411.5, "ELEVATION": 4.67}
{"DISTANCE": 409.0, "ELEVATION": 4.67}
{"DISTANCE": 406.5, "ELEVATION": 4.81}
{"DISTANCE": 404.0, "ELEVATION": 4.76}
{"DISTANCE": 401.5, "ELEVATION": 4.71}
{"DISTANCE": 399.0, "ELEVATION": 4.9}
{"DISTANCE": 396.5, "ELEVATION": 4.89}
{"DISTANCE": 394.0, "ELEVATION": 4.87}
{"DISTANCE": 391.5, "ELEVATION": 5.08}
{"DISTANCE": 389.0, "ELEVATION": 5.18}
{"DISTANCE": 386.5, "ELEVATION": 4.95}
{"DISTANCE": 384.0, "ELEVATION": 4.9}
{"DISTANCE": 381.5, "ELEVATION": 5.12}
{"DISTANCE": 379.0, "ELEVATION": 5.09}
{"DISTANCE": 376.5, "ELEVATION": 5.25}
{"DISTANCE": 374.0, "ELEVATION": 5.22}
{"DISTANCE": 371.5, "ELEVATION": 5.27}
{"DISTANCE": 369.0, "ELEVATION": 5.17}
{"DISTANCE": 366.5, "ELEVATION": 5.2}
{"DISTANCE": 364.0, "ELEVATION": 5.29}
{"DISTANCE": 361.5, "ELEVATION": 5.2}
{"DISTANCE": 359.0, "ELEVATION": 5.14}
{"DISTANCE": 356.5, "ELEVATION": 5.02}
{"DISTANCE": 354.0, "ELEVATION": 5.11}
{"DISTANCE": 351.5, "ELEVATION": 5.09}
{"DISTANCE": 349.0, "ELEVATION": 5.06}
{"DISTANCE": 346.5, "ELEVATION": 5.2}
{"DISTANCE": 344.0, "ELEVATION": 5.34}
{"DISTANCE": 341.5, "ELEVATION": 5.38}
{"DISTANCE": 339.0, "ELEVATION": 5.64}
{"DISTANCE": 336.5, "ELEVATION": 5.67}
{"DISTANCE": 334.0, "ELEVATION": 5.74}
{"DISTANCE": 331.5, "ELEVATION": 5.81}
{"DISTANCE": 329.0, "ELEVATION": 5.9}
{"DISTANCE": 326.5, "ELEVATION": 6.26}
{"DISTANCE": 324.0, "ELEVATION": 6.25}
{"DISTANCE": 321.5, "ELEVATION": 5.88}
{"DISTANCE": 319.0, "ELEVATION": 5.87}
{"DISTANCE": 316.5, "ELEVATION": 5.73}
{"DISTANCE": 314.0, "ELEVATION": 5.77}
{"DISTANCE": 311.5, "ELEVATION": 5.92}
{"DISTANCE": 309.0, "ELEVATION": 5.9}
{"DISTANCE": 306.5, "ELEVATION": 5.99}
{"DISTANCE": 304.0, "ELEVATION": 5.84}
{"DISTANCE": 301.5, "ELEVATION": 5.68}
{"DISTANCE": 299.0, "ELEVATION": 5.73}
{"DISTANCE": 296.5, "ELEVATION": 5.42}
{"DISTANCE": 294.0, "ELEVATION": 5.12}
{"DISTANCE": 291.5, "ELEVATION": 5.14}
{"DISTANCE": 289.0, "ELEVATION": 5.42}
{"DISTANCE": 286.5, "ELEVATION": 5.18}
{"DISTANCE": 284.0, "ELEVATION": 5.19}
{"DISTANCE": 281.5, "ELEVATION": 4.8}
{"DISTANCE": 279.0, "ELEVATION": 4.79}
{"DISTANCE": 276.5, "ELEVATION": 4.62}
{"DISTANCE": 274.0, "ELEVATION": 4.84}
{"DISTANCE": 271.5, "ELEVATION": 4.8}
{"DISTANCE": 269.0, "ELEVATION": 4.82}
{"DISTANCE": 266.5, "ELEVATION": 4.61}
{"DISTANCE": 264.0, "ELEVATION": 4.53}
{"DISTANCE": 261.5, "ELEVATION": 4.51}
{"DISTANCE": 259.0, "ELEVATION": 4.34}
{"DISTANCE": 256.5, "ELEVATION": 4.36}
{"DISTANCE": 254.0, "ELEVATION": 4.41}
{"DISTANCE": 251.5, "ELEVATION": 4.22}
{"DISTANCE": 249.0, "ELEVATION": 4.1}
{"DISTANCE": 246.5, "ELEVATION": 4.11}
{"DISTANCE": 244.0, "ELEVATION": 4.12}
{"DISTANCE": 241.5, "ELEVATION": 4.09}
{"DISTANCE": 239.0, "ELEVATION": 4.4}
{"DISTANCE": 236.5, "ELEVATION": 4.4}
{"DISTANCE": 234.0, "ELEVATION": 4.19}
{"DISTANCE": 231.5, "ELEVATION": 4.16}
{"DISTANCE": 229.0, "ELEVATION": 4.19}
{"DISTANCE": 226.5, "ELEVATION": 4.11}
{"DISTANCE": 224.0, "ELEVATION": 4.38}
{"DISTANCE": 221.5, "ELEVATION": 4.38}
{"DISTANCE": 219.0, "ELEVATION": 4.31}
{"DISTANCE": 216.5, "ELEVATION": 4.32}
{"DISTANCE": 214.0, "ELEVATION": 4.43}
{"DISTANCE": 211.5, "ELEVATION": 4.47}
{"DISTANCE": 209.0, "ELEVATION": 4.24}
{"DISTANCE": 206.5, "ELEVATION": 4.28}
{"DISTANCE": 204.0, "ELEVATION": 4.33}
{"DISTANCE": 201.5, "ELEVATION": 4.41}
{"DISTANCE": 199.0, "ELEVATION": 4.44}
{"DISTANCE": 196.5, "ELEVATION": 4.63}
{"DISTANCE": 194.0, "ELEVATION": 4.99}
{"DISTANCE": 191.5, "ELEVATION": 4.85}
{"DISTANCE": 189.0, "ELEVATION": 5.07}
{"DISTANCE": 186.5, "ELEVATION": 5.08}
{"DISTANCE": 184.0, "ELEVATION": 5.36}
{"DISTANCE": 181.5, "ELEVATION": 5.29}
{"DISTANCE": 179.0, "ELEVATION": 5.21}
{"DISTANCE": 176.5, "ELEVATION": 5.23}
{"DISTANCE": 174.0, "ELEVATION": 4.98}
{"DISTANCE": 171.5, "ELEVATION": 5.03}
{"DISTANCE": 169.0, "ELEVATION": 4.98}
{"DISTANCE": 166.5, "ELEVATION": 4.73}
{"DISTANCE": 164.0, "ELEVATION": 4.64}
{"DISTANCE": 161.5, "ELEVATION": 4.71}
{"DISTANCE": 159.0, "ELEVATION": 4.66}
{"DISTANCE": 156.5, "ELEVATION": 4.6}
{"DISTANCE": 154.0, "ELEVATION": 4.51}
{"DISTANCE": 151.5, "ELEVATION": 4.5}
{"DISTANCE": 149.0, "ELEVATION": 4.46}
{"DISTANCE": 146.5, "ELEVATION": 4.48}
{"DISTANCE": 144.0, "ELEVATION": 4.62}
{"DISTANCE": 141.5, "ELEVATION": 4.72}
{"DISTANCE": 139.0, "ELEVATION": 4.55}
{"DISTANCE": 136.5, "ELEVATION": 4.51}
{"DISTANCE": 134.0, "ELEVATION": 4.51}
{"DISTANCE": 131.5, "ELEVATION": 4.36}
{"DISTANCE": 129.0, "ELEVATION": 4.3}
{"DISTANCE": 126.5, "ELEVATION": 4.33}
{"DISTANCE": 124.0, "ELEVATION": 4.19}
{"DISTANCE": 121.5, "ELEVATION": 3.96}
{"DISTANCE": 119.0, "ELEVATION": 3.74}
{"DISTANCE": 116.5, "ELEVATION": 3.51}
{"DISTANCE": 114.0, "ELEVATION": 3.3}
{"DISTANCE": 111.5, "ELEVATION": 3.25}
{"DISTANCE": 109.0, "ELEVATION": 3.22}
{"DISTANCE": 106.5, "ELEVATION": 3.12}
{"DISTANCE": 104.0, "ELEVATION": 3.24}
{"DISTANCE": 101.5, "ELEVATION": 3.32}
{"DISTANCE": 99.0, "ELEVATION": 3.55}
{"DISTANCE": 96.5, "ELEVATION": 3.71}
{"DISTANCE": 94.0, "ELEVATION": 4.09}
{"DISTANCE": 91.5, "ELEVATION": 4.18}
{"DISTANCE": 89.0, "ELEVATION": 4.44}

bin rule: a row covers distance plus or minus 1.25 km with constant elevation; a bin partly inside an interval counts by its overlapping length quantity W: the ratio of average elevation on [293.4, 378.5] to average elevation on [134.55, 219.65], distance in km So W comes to 1.2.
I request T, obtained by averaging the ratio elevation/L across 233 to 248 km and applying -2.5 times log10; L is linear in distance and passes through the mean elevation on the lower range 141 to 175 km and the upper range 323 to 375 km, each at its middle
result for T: 0.19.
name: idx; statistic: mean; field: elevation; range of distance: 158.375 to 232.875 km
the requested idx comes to 4.66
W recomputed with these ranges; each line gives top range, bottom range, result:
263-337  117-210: 1.18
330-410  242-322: 1.02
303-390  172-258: 1.21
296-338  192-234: 1.34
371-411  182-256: 1.12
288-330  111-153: 1.37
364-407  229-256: 1.19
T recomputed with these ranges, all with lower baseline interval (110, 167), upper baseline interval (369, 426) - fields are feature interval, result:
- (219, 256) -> 0.07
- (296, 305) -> -0.21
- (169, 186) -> -0.18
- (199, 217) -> 0.02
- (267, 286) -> -0.05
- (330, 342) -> -0.19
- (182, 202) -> -0.11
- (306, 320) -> -0.24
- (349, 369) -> -0.07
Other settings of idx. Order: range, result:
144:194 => 4.86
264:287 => 4.82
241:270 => 4.35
